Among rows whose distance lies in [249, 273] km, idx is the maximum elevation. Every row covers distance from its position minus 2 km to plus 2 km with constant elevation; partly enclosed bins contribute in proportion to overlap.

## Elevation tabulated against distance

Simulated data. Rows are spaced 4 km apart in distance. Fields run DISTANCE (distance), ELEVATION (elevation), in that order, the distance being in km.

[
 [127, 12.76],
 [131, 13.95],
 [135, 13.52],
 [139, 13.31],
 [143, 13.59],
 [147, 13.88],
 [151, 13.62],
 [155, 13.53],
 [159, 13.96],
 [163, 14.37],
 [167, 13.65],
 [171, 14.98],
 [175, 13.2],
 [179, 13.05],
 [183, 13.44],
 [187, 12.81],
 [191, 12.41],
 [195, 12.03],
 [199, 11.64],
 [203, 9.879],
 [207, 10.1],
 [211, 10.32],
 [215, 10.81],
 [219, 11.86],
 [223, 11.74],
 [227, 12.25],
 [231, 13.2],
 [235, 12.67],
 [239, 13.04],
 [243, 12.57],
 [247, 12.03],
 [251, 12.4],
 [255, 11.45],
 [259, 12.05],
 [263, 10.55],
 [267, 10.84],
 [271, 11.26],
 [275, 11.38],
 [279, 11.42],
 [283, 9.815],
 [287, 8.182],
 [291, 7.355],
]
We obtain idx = 12.4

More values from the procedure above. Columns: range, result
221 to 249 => 13.2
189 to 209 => 12.41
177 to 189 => 13.44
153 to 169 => 14.37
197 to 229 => 12.25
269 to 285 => 11.42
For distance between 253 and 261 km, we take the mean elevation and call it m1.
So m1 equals 11.8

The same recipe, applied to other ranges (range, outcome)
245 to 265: 11.7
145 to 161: 13.7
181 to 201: 12.5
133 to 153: 13.6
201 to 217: 10.3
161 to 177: 14.1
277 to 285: 10.6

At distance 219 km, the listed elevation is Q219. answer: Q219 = 11.86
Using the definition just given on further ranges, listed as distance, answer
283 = 9.815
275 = 11.38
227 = 12.25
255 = 11.45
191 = 12.41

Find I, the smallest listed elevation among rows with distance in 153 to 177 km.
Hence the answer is 13.2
